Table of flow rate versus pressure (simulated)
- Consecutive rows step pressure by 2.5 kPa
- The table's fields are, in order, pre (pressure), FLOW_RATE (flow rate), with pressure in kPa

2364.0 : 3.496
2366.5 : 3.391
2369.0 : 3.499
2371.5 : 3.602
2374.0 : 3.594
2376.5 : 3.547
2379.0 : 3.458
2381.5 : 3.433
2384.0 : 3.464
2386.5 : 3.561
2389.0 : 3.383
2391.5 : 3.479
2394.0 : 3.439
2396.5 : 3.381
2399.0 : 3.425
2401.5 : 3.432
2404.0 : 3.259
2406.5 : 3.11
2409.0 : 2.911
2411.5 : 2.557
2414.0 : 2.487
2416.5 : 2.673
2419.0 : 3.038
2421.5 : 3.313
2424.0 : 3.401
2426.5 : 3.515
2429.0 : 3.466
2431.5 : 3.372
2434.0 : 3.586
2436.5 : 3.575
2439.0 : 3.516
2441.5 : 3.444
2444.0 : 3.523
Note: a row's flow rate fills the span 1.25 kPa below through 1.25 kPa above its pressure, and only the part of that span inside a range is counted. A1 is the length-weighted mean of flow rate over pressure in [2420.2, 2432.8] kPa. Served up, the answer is 3.41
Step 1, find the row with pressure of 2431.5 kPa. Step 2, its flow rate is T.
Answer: 3.372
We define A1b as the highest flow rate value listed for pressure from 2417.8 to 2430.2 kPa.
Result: 3.515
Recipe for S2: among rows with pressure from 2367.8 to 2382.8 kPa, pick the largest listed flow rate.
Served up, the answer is 3.602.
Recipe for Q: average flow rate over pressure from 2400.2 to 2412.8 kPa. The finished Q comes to 3.05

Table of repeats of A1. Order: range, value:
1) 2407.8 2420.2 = 2.73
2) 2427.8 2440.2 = 3.5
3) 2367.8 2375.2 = 3.57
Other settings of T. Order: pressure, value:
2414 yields 2.487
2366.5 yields 3.391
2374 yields 3.594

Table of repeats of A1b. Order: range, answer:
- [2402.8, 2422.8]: 3.313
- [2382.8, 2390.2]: 3.561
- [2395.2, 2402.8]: 3.432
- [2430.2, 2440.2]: 3.586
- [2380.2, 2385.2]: 3.464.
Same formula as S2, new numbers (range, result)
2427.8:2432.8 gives 3.466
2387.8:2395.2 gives 3.479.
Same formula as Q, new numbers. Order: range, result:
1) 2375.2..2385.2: 3.48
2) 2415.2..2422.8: 3.01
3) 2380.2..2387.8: 3.49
